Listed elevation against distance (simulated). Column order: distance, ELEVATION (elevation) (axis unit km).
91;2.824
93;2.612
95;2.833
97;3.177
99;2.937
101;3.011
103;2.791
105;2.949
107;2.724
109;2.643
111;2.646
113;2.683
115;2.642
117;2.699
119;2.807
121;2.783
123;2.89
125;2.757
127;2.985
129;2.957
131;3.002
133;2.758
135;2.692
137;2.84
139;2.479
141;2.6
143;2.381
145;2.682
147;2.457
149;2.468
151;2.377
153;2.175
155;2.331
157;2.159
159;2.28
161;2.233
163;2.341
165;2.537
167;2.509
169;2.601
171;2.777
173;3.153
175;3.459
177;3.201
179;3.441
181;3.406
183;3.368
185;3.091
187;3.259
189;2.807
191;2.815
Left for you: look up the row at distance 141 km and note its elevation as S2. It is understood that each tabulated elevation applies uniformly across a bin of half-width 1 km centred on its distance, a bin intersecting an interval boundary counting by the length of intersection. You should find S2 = 2.6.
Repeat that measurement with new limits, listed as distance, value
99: 2.937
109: 2.643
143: 2.381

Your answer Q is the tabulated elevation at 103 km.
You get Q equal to 2.791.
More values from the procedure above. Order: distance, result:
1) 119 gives 2.807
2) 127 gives 2.985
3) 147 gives 2.457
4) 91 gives 2.824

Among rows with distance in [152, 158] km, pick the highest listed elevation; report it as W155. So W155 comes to 2.331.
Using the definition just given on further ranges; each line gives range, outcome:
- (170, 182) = 3.459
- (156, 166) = 2.537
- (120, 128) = 2.985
